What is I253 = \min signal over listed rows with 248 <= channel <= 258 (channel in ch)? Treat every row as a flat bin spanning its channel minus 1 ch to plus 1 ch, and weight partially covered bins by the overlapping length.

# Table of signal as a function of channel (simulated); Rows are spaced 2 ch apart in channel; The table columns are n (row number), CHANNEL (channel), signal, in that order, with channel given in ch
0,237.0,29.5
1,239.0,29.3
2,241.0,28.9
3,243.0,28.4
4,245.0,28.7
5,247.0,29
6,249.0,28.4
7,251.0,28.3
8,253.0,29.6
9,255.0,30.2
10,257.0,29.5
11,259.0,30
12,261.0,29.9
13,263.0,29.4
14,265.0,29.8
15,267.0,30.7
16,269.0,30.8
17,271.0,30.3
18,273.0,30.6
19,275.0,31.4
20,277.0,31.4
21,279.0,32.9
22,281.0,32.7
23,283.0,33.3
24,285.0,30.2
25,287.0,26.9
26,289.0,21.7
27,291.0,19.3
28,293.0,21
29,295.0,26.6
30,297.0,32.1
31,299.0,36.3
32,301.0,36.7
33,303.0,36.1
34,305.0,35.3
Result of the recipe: 28.3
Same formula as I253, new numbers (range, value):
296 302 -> 32.1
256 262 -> 29.5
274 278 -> 31.4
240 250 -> 28.4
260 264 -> 29.4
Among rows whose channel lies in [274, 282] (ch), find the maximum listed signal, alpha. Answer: 32.9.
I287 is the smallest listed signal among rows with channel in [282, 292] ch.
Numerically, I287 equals 19.3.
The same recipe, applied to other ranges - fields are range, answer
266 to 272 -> 30.3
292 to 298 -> 21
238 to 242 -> 28.9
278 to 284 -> 32.7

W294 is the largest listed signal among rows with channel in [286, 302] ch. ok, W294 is 36.7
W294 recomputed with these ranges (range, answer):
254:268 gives 30.7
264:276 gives 31.4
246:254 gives 29.6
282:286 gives 33.3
